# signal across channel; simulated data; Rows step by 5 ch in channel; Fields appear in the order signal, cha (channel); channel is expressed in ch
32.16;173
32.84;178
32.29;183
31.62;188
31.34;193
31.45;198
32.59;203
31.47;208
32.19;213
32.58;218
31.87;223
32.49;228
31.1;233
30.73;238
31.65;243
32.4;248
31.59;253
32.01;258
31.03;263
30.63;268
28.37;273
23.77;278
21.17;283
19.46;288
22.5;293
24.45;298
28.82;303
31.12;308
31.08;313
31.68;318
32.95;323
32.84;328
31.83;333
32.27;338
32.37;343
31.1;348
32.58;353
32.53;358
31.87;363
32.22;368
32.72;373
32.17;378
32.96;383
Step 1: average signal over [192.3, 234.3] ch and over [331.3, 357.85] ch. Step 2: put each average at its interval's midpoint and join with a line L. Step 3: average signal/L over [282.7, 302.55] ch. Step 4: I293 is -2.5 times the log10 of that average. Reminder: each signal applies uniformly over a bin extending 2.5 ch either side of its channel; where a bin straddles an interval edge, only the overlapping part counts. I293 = 0.37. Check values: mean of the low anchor 31.9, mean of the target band 22.7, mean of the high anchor 32.1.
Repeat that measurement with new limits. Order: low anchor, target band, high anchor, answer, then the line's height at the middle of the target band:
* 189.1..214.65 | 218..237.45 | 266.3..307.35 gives -0.07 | 29.7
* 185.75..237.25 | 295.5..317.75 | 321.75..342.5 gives 0.11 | 32.3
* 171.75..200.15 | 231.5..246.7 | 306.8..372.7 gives 0.03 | 32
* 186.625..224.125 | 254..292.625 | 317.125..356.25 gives 0.20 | 32.1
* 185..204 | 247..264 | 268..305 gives -0.18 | 26.9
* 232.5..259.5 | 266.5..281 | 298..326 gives 0.15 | 31.2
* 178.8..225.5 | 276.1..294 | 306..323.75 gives 0.42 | 31.7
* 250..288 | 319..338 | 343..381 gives -0.06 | 30.6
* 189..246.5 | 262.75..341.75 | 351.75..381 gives 0.13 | 32.1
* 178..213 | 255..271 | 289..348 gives -0.01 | 30.8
